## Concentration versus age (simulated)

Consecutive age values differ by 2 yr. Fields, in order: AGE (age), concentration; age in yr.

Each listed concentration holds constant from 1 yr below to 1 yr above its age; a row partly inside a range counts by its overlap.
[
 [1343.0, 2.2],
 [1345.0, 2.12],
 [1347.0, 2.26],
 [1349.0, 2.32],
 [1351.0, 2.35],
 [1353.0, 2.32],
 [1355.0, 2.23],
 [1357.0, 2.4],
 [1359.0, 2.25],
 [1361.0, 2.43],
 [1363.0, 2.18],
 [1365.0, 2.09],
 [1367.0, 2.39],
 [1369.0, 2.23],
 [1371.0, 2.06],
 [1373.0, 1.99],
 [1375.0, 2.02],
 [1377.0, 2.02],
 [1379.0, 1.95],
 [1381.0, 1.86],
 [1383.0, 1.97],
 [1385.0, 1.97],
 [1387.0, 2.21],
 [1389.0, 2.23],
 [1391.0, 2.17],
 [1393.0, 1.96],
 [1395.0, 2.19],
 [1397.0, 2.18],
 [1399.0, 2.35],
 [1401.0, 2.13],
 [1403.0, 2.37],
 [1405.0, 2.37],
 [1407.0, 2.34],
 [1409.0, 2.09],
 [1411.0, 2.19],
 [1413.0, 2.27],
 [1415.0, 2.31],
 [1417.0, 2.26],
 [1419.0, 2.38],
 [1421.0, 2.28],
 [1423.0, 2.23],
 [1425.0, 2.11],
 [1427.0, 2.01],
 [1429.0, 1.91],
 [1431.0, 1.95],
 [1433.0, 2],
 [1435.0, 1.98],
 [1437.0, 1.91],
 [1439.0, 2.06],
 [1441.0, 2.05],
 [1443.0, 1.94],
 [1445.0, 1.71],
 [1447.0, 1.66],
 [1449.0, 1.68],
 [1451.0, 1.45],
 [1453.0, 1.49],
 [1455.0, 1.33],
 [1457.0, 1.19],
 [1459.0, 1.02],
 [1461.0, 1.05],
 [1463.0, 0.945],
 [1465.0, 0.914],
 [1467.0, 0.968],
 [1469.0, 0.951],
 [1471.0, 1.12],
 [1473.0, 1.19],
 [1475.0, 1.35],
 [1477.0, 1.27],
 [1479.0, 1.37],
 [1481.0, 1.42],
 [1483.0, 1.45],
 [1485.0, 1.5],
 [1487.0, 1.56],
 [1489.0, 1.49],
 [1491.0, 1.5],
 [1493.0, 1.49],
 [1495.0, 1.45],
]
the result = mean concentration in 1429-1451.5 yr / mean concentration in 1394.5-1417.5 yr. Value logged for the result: 0.8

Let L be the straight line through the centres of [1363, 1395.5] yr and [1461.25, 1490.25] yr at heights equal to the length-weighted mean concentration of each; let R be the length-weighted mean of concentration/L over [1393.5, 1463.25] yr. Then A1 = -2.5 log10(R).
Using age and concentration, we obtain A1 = -0.16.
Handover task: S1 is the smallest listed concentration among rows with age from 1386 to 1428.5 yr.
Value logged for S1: 1.96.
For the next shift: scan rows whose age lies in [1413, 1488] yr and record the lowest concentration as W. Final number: 0.914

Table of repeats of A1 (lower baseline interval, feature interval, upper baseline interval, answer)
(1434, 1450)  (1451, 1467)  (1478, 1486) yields 0.43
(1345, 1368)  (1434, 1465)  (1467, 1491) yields 0.02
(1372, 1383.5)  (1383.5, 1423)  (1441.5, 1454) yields -0.19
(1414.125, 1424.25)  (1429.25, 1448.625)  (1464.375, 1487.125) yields 0.01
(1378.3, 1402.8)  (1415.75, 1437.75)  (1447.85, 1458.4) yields -0.22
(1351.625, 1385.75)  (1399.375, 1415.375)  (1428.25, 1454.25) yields -0.15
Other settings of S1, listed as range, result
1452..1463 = 0.945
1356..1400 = 1.86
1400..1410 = 2.09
